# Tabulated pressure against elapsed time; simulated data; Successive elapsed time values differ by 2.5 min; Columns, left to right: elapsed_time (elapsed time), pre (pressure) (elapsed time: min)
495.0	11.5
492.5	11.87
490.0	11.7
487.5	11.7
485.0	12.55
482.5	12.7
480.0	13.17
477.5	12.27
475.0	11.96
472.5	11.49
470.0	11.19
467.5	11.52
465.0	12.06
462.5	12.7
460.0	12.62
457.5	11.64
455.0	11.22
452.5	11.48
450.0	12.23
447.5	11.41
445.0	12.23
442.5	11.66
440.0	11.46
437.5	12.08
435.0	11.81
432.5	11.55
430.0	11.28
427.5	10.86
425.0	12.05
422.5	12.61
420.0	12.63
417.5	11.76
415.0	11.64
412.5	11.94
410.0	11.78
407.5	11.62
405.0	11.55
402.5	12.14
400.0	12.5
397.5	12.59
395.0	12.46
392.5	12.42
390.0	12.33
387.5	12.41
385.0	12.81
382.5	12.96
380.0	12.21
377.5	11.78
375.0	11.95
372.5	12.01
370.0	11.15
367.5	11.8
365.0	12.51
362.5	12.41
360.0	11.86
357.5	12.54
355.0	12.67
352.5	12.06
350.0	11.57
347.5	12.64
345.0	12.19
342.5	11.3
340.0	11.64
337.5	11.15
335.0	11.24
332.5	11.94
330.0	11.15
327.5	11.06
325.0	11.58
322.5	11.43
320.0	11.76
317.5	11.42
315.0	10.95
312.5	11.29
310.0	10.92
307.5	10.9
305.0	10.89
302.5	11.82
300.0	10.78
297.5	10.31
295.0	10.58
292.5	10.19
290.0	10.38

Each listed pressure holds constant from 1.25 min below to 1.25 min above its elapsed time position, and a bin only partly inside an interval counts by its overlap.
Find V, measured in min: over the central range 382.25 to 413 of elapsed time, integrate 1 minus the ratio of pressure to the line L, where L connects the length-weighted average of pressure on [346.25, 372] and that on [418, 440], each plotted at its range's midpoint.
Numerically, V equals -0.8 min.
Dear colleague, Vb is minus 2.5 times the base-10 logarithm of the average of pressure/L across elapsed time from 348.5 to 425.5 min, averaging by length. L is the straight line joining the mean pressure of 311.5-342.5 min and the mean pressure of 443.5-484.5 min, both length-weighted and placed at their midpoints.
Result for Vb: -0.05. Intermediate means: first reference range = 11.4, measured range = 12.2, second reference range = 12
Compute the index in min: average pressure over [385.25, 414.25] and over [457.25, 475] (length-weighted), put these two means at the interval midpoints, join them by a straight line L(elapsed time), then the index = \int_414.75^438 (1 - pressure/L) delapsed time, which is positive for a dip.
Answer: 0.5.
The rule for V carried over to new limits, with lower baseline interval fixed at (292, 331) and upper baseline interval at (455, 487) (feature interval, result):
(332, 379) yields -2.29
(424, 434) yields 0.35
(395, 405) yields -0.56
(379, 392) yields -1.11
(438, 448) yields 0.16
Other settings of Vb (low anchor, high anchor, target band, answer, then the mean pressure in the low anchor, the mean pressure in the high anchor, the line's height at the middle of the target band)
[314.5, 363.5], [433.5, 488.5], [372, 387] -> -0.04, 11.7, 12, 11.8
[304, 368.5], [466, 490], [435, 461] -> 0.01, 11.7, 12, 12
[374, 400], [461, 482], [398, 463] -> 0.03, 12.4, 12.1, 12.2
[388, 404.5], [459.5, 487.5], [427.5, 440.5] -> 0.06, 12.4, 12.2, 12.3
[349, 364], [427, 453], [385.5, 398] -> -0.04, 12.2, 11.7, 12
